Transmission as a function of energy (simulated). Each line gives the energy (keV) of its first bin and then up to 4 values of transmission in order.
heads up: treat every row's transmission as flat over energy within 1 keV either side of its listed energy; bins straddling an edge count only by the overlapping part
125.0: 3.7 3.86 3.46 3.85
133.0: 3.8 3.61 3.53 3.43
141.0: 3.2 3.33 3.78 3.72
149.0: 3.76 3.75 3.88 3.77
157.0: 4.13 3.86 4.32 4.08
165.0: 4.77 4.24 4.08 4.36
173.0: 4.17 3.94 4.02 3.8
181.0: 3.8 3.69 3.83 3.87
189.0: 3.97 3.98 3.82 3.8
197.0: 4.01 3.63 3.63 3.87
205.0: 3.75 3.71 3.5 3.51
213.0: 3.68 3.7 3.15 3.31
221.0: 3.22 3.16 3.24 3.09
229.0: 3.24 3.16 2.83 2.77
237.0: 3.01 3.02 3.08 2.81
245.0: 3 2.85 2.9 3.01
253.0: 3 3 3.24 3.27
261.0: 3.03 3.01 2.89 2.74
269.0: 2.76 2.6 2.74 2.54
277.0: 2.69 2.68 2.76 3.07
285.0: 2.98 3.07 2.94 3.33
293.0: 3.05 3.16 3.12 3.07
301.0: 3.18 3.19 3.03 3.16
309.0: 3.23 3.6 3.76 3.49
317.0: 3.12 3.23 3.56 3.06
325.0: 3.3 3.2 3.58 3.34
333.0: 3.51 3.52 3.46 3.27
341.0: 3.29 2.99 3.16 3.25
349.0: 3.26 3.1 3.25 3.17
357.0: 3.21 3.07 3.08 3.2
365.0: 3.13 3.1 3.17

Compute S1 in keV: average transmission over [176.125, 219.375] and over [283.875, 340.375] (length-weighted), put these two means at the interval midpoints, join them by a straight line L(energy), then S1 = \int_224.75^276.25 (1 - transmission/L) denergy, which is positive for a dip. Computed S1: 8.35 keV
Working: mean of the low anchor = 3.73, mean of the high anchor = 3.27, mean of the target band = 2.95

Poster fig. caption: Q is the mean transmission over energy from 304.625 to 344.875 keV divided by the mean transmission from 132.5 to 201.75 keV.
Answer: 0.86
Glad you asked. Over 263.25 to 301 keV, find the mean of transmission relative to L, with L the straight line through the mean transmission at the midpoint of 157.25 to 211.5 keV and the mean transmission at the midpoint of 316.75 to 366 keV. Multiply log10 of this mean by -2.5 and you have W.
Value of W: 0.20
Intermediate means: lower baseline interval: 3.93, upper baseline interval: 3.25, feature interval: 2.91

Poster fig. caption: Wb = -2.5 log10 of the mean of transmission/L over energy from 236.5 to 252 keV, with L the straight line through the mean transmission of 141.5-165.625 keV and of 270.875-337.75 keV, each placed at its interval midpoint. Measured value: 0.17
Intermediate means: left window 3.9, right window 3.16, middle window 2.96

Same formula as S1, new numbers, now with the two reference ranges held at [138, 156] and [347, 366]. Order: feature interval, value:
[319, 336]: -0.8 keV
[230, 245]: 2.1 keV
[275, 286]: 1.7 keV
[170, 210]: -3.7 keV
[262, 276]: 2.5 keV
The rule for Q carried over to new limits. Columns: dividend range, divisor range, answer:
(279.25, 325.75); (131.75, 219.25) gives 0.84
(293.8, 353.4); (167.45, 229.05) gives 0.89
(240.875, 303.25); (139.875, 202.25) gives 0.76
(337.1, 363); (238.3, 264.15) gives 1.06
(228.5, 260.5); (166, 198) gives 0.76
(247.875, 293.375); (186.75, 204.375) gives 0.76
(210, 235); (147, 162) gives 0.83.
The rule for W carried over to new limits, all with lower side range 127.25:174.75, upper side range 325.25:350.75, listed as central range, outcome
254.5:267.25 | 0.16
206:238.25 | 0.12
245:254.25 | 0.21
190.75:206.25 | -0.02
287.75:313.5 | 0.07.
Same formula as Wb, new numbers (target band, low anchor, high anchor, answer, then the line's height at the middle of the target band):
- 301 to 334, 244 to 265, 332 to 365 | -0.06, 3.16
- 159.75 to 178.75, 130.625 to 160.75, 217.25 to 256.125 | -0.19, 3.53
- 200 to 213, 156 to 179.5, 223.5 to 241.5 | -0.05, 3.49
